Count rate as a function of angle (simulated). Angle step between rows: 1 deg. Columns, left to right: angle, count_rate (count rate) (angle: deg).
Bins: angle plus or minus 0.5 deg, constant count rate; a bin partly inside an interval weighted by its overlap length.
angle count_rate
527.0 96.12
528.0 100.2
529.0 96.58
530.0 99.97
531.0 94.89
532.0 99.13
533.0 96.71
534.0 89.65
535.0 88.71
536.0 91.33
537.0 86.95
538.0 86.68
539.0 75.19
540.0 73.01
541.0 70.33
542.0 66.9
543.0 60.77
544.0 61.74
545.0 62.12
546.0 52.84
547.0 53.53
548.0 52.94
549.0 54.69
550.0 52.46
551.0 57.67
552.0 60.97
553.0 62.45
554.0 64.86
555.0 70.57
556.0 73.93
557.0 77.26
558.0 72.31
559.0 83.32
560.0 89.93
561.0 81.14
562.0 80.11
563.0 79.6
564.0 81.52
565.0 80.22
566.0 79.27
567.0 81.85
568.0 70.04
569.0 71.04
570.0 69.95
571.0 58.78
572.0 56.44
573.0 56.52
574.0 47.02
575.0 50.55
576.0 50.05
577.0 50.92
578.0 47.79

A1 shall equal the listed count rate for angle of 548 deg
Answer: 52.94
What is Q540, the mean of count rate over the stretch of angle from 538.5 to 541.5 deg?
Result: 72.8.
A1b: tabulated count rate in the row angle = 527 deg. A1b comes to 96.12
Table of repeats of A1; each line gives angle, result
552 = 60.97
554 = 64.86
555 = 70.57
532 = 99.13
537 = 86.95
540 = 73.01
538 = 86.68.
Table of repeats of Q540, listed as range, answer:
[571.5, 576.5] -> 52.1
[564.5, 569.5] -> 76.5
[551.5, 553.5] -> 61.7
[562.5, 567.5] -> 80.5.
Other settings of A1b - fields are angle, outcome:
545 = 62.12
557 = 77.26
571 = 58.78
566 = 79.27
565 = 80.22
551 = 57.67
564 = 81.52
